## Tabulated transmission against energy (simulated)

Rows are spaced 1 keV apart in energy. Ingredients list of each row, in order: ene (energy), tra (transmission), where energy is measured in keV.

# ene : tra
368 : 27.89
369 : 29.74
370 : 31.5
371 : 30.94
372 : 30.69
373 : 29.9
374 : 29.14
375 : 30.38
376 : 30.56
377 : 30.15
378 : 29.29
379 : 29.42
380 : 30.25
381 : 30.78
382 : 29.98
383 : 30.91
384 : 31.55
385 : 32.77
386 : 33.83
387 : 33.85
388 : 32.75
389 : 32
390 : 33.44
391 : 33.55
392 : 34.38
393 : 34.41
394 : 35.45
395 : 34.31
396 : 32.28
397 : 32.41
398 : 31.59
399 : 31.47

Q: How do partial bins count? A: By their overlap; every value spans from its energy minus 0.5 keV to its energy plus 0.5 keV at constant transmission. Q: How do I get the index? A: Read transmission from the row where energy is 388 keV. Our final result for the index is 32.75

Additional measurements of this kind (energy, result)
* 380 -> 30.25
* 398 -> 31.59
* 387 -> 33.85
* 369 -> 29.74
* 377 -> 30.15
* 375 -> 30.38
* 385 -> 32.77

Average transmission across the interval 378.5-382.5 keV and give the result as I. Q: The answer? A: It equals 30.1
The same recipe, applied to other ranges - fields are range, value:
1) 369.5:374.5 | 30.4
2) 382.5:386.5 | 32.3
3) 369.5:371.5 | 31.2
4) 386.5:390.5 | 33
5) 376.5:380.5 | 29.8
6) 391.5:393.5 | 34.4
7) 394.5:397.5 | 33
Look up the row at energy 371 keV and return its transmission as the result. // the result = 30.94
